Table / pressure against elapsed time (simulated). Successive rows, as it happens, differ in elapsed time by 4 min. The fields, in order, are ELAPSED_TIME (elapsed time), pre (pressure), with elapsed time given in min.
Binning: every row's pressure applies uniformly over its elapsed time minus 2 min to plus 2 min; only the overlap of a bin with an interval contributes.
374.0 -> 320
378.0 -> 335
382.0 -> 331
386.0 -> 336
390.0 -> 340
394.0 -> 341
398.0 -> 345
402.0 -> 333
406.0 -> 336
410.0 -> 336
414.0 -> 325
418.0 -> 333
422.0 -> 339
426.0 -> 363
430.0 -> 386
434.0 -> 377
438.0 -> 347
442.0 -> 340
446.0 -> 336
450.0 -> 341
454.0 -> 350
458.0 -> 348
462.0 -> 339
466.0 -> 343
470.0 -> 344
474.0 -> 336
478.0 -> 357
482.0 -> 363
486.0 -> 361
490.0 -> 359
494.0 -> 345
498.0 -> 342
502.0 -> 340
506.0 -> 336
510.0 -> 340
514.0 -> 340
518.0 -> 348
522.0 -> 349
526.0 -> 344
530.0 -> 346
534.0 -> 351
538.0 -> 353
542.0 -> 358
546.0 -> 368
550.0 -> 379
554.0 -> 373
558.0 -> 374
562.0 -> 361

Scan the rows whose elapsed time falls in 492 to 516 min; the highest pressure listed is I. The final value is 345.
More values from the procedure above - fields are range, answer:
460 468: 343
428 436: 386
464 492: 363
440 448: 340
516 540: 353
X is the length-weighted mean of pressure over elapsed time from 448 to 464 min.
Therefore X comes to 344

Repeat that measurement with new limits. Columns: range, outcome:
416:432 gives 355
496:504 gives 341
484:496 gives 355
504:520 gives 341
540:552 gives 368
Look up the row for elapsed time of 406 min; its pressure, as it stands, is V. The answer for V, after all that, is 336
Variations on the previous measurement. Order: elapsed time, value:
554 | 373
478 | 357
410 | 336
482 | 363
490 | 359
